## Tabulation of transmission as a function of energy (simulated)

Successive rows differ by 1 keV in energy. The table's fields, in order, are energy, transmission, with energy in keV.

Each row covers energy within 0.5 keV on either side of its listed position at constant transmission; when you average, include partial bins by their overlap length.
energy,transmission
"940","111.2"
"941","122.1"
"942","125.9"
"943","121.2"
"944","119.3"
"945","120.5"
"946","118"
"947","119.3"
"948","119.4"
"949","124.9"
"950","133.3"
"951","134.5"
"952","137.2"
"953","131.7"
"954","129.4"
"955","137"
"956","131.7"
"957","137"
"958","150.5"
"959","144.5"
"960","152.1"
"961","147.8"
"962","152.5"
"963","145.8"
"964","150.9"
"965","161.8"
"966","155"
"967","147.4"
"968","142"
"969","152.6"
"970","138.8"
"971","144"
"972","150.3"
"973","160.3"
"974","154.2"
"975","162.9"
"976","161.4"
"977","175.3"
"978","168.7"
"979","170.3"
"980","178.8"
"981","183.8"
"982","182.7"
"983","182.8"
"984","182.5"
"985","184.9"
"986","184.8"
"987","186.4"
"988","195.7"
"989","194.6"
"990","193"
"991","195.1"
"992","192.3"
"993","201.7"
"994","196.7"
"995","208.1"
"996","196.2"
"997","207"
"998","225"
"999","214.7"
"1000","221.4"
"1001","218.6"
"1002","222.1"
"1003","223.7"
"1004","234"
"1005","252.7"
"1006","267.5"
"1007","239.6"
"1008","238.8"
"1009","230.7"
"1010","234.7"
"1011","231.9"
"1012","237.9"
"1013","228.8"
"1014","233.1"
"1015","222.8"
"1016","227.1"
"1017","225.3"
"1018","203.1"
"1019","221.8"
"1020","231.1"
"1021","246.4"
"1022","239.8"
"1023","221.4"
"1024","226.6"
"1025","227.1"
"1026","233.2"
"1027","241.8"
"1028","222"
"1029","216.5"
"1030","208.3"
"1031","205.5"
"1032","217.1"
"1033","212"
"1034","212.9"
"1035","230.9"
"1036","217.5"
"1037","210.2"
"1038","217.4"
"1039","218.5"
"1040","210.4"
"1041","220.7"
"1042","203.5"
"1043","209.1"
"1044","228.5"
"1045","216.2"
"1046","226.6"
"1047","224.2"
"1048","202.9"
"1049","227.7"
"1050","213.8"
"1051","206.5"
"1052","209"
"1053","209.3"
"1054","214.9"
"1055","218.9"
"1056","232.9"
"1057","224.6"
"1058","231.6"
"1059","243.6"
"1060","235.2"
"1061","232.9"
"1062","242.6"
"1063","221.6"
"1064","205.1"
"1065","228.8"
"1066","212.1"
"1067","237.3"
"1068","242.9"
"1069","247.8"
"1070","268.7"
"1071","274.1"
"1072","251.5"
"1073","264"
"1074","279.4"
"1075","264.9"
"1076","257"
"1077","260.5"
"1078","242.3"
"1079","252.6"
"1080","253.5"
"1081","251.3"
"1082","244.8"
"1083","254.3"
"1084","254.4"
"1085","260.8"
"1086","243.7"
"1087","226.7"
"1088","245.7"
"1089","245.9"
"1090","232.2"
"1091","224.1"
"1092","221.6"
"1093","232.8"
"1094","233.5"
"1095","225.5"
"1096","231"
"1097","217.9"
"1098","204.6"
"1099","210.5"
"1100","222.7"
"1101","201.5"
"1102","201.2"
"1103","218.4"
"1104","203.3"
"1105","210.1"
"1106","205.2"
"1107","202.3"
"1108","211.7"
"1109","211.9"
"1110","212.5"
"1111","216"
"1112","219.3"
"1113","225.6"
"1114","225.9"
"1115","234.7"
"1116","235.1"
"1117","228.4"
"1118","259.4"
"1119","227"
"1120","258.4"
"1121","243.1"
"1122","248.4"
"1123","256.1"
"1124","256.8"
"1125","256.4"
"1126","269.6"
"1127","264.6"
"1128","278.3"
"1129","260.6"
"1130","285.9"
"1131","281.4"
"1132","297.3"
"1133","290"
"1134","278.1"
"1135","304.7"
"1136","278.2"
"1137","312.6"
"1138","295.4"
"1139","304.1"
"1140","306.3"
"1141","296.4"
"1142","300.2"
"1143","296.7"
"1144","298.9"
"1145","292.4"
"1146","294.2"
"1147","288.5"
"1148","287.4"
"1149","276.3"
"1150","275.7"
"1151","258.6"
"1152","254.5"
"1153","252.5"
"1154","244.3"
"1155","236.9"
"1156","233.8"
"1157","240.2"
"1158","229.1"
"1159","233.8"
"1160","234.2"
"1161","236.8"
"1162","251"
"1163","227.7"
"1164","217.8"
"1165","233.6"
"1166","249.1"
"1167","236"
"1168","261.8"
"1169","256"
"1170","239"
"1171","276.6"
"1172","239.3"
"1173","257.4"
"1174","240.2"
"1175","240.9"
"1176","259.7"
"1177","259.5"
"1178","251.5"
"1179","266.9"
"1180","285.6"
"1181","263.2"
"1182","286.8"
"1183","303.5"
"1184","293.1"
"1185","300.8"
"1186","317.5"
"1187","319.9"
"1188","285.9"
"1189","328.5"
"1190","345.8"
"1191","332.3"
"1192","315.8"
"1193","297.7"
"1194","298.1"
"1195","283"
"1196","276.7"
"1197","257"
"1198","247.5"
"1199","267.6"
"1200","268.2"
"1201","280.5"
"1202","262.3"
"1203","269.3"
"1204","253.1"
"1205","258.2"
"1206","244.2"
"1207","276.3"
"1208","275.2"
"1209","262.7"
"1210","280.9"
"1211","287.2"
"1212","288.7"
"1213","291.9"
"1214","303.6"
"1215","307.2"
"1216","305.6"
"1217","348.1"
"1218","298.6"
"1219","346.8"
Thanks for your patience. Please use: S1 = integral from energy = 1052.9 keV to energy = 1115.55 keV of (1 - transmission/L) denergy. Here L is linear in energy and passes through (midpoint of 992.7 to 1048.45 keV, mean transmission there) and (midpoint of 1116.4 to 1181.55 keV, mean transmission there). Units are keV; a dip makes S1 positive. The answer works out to 2.59 keV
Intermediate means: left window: 223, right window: 263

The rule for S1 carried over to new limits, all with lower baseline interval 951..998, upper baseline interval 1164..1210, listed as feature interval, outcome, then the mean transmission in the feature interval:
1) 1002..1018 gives -4.31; 234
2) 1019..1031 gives -2.23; 227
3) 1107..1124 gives 0.40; 232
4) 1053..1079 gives -3.48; 241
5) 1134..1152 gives -2.84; 291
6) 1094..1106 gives 0.82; 214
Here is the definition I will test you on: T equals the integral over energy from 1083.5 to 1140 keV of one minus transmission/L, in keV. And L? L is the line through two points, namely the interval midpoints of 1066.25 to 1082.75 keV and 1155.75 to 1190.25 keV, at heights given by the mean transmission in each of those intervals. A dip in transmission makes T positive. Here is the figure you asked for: 3.2 keV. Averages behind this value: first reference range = 255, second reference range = 263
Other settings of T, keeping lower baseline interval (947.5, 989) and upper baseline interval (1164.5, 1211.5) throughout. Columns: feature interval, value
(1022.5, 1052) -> -3.9 keV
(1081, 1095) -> -1.2 keV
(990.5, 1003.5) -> -2.9 keV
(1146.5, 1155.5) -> -0.3 keV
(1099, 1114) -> 1.2 keV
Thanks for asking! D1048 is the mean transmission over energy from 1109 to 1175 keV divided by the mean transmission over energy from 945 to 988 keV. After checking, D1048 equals 1.69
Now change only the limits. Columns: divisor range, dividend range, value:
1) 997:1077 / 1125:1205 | 1.19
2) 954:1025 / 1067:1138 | 1.27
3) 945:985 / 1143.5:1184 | 1.71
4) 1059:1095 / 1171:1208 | 1.14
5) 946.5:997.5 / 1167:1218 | 1.73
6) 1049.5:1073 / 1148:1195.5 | 1.15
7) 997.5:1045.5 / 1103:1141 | 1.12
